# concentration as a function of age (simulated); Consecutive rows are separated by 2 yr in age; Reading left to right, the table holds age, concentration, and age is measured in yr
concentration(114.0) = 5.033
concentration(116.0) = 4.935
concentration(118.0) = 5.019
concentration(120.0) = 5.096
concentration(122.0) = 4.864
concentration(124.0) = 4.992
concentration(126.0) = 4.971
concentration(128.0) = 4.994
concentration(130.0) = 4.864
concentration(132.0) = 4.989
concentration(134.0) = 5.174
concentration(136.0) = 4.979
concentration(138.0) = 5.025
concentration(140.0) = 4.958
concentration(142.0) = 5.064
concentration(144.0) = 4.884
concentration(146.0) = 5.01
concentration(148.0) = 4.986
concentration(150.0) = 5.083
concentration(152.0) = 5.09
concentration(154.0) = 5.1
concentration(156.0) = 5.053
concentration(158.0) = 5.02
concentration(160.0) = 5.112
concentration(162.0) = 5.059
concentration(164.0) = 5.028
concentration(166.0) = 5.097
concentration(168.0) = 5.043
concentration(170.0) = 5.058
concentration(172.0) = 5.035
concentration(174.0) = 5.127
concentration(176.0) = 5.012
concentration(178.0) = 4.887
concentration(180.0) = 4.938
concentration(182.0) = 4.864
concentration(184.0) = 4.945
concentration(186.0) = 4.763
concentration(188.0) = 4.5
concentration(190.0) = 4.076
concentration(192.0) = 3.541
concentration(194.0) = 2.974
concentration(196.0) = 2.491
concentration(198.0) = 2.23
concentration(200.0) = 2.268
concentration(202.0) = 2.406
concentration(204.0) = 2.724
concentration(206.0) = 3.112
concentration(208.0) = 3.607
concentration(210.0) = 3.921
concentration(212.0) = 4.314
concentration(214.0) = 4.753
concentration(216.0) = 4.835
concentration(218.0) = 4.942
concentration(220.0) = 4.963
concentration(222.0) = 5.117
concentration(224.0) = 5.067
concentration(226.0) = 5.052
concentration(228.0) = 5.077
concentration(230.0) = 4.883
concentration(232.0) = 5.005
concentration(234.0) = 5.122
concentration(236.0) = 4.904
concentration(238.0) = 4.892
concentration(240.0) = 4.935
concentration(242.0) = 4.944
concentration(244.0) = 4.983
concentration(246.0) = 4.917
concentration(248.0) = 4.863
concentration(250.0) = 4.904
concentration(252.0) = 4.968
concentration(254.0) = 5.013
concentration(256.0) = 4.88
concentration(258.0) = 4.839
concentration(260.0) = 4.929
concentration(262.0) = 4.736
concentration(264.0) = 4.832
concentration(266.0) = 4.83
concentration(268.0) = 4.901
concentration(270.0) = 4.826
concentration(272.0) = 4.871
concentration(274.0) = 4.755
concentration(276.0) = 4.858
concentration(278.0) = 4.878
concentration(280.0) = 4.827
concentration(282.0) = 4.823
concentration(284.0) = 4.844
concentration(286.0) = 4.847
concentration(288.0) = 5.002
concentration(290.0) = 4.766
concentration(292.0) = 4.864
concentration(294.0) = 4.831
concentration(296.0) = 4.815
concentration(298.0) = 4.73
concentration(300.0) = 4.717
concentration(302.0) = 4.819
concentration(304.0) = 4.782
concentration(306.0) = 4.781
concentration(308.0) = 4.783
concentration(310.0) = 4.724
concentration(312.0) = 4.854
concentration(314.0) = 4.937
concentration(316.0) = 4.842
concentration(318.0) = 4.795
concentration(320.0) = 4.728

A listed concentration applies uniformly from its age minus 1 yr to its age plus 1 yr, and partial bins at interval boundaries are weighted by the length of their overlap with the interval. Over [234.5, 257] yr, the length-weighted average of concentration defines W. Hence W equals 4.93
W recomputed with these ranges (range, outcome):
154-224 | 4.34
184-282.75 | 4.47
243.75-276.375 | 4.87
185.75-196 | 3.77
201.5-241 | 4.51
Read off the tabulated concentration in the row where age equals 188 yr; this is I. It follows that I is 4.5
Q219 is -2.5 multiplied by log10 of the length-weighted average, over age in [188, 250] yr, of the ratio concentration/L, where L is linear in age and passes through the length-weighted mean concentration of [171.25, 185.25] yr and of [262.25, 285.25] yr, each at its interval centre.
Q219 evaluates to 0.16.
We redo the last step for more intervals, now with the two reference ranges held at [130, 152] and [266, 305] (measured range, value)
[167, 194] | 0.062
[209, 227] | 0.031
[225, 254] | -0.017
